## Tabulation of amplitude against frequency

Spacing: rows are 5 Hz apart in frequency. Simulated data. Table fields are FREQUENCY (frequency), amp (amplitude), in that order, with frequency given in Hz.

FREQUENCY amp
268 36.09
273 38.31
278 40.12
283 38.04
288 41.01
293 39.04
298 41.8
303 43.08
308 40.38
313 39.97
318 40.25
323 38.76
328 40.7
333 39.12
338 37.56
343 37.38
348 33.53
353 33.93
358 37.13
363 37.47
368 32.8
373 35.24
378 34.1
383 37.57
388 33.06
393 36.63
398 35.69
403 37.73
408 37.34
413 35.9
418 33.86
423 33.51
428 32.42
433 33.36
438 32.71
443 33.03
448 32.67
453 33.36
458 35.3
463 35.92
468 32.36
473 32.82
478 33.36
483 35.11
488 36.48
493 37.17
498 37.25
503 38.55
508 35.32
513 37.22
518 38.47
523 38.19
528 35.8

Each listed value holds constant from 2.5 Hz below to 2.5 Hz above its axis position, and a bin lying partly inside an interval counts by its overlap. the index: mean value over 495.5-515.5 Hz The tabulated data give 37.1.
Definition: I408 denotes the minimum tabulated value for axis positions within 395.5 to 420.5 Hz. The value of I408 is 33.86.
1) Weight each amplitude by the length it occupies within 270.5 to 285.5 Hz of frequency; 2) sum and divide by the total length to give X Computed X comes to 38.8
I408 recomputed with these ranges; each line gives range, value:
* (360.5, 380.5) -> 32.8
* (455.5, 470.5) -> 32.36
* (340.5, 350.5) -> 33.53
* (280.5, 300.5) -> 38.04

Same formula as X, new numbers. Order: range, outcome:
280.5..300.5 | 40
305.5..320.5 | 40.2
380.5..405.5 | 36.1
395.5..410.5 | 36.9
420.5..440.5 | 33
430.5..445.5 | 33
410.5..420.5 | 34.9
